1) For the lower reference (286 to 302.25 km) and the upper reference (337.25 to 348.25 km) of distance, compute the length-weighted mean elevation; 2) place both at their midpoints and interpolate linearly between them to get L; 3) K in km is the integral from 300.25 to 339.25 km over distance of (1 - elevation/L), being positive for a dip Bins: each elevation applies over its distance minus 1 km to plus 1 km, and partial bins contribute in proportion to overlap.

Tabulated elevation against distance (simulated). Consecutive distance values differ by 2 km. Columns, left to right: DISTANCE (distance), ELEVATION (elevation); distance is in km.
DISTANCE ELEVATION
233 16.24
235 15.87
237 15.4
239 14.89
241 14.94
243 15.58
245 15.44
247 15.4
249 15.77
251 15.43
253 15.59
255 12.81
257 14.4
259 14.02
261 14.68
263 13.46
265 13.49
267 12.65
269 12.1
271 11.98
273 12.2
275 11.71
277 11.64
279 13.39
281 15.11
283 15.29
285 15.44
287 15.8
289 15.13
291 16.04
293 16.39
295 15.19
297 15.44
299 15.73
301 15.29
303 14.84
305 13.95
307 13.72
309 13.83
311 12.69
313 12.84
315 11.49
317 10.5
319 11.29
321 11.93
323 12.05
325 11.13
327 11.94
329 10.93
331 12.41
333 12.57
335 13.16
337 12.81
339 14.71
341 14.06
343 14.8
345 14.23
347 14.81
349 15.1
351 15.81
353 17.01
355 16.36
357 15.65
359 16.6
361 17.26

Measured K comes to 6.1 km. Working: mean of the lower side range 15.6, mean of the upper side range 14.4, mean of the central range 12.6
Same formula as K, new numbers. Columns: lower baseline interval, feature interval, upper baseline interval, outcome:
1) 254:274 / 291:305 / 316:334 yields -3.51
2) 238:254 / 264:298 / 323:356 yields 1.65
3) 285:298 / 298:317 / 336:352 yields 2.08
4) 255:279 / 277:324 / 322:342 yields -4.58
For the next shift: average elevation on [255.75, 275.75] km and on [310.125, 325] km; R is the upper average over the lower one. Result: 0.9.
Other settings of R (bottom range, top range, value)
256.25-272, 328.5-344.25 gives 1.00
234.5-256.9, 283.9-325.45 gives 0.92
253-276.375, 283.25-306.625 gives 1.17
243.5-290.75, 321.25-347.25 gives 0.92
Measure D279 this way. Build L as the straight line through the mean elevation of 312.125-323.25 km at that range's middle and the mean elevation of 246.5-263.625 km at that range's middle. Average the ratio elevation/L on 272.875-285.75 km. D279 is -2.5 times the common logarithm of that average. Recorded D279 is -0.01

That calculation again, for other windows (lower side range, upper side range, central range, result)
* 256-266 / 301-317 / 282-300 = -0.15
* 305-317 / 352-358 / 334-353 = 0.07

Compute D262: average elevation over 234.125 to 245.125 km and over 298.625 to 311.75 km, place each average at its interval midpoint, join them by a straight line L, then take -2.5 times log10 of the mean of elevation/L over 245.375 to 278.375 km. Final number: 0.10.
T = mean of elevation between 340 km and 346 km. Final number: 14.4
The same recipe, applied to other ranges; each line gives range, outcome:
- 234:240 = 15.4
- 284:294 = 15.8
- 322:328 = 11.7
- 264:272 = 12.6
